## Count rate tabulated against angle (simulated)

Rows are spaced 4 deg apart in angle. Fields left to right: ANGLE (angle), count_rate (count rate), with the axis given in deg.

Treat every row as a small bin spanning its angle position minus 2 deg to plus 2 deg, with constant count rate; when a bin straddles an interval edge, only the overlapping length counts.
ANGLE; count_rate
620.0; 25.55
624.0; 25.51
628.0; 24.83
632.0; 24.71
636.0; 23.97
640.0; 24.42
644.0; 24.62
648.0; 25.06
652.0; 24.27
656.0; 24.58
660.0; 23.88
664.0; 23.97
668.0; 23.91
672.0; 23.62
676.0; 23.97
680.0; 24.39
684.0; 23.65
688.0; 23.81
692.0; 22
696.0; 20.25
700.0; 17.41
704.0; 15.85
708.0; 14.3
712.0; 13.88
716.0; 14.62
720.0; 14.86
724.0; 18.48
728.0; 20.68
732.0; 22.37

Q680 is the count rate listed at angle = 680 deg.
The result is 24.39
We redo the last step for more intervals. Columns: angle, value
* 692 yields 22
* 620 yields 25.55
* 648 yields 25.06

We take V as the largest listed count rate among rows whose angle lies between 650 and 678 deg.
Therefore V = 24.58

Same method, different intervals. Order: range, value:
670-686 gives 24.39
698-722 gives 17.41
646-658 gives 25.06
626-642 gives 24.83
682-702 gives 23.81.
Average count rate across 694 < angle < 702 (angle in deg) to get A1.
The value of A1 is 18.8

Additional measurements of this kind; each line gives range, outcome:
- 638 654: 24.6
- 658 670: 23.9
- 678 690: 23.9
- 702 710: 15.1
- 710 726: 15.5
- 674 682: 24.2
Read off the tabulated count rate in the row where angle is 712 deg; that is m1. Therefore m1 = 13.88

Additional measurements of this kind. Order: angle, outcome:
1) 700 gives 17.41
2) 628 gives 24.83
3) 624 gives 25.51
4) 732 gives 22.37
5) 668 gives 23.91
